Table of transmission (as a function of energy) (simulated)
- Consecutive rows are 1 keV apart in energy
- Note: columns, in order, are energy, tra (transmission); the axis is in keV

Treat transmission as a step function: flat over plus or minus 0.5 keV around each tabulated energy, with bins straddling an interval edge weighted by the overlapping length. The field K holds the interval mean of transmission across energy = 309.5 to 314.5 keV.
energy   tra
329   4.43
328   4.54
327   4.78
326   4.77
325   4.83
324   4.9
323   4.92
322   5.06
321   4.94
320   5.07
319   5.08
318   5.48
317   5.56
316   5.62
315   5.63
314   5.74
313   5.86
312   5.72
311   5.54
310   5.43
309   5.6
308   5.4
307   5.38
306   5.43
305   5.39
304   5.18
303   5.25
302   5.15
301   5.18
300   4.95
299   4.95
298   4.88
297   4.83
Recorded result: 5.66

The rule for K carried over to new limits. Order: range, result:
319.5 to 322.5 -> 5.02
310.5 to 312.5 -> 5.63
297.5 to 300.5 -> 4.93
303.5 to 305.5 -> 5.29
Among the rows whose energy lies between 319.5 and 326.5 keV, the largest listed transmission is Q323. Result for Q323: 5.07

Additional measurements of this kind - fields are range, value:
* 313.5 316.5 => 5.74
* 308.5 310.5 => 5.6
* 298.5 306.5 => 5.43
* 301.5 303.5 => 5.25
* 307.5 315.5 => 5.86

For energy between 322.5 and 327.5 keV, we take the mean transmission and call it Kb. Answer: 4.84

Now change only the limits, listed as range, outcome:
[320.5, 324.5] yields 4.96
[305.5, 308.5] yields 5.4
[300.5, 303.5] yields 5.19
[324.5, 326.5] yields 4.8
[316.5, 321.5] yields 5.23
